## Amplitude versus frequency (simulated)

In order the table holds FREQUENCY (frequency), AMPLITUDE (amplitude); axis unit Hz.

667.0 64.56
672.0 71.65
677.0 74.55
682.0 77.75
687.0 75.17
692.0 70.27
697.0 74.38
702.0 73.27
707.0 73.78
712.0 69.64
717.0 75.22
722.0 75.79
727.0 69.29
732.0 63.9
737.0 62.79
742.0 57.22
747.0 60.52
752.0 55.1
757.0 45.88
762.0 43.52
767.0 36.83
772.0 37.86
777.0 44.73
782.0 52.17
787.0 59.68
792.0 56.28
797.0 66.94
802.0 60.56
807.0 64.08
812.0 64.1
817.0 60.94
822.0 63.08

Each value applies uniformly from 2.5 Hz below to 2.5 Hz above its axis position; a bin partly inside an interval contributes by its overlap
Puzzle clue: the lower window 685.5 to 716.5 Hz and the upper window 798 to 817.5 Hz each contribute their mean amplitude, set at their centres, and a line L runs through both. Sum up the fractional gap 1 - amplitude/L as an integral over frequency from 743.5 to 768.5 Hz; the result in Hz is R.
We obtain 6.9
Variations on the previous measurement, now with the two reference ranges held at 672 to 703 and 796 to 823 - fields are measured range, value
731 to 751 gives 2.55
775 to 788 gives 2.76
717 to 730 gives -0.34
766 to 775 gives 3.89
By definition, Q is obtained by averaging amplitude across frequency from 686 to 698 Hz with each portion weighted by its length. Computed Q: 72.9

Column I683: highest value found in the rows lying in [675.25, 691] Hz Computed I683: 77.75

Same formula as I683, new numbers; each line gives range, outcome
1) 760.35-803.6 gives 66.94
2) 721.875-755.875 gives 75.79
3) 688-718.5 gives 75.22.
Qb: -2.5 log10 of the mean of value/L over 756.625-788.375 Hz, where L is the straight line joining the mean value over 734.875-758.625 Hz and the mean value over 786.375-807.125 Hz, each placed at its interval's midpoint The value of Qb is 0.289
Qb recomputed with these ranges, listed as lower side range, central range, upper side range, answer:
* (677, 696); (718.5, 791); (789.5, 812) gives 0.22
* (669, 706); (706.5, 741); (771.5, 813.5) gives -0.02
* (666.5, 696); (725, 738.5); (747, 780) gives -0.17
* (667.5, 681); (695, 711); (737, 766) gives -0.13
